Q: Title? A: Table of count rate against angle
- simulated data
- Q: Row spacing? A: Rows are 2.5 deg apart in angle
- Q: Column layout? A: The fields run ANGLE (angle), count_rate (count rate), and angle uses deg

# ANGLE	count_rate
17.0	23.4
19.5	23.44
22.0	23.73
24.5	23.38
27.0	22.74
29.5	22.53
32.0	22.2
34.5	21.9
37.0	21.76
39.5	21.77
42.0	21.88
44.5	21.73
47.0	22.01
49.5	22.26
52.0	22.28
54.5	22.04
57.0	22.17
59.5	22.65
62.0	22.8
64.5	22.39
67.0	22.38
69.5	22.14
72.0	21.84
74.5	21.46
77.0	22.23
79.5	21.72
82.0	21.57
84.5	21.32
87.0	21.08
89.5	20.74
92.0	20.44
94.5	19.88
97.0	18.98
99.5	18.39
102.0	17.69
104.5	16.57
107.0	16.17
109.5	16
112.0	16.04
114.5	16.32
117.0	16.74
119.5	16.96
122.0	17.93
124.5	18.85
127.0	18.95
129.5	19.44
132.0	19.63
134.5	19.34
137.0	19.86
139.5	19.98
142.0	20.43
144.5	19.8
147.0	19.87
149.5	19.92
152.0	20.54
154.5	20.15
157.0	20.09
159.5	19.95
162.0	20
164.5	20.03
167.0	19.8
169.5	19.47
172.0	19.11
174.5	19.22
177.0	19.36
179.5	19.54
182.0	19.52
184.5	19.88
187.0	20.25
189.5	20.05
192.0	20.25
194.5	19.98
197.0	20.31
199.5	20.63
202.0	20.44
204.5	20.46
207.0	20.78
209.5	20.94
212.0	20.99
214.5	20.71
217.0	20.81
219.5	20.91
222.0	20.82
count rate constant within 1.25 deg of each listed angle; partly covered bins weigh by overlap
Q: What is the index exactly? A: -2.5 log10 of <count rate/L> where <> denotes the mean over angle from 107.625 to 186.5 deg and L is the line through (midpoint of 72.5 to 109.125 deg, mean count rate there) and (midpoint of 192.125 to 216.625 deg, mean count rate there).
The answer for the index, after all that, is 0.06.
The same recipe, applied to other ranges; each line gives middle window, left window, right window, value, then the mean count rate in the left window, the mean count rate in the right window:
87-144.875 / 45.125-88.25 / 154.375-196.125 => 0.14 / 22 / 19.8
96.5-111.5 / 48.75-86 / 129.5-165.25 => 0.23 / 22.1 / 20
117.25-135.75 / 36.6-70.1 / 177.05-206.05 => 0.13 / 22.2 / 20.1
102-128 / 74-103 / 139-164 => 0.19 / 20.5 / 20.1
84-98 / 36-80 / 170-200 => 0.06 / 22.1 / 19.8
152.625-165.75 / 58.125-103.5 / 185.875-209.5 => 0.03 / 21.1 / 20.4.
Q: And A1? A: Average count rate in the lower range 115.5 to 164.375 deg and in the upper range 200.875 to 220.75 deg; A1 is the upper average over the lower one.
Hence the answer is 1.1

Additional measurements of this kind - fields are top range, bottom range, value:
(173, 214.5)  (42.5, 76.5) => 0.91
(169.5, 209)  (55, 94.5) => 0.92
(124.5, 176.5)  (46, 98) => 0.91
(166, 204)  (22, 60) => 0.89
